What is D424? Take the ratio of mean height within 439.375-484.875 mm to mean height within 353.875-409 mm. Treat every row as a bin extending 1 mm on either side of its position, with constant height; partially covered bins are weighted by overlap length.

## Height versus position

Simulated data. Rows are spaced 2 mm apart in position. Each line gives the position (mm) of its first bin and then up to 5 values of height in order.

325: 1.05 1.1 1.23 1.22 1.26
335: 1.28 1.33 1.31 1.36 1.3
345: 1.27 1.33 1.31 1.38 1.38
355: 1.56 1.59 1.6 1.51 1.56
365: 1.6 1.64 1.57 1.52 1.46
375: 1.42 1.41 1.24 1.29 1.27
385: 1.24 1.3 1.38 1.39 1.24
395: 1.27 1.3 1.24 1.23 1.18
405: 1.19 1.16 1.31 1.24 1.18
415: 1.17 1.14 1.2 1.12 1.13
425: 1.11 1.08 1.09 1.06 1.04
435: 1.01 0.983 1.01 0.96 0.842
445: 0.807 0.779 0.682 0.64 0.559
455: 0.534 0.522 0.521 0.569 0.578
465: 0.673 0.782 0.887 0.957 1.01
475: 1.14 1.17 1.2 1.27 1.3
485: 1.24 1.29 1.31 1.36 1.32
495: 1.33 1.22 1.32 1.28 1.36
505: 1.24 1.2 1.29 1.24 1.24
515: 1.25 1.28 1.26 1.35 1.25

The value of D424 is 0.61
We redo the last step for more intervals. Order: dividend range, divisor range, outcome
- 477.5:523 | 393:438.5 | 1.10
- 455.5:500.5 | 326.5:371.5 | 0.74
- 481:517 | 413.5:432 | 1.14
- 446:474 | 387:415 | 0.55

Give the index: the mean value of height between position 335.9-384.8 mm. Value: 1.42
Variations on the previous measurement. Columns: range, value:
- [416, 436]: 1.1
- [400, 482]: 0.969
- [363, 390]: 1.42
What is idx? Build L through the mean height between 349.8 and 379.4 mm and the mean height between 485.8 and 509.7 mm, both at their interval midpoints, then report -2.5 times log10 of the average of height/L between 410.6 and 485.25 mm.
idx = 0.40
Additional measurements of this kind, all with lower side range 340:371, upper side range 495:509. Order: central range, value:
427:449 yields 0.388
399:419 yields 0.163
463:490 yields 0.212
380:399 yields 0.102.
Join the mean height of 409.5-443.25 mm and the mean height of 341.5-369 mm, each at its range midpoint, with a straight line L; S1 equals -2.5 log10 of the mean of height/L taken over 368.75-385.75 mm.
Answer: -0.02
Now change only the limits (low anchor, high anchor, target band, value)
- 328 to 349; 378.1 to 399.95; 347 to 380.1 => -0.15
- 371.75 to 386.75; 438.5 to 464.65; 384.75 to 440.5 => -0.15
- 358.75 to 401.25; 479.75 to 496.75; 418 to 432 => 0.21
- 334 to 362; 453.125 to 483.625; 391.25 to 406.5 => -0.07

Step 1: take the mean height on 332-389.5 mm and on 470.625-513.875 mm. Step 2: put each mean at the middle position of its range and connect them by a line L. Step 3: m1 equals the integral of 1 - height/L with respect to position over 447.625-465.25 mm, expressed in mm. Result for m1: 9.6 mm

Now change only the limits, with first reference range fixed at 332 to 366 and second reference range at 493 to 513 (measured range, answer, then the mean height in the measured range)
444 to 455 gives 5.4 mm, 0.679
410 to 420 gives 1.2 mm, 1.19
